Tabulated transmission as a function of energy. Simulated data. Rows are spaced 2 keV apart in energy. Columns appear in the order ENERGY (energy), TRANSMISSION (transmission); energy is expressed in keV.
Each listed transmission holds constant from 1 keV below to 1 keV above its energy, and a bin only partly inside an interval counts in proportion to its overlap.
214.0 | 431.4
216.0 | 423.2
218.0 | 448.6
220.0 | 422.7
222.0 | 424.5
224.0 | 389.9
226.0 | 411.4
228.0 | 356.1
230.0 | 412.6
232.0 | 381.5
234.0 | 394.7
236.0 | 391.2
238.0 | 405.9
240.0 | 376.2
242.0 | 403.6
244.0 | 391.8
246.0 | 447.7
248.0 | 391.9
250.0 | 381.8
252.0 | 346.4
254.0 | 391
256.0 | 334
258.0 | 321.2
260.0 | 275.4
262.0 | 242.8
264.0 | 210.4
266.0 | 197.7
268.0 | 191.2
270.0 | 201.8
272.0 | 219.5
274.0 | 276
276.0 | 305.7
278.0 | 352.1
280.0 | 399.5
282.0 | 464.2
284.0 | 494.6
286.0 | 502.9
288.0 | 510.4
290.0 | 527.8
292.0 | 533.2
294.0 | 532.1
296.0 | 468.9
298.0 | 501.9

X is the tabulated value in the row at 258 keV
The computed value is 321.2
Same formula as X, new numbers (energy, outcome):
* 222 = 424.5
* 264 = 210.4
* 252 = 346.4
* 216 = 423.2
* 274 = 276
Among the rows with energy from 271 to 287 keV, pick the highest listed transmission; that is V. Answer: 502.9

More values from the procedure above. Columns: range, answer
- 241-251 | 447.7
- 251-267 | 391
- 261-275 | 276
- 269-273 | 219.5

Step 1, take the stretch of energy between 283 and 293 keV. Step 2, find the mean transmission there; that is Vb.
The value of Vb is 514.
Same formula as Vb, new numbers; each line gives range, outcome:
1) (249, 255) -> 373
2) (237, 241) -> 391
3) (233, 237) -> 393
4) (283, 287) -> 499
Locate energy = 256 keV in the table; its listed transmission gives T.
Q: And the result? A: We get 334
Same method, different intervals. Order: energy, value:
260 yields 275.4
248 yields 391.9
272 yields 219.5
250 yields 381.8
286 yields 502.9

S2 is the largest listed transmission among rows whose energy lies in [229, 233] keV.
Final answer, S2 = 412.6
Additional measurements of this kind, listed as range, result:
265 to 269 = 197.7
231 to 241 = 405.9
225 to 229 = 411.4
